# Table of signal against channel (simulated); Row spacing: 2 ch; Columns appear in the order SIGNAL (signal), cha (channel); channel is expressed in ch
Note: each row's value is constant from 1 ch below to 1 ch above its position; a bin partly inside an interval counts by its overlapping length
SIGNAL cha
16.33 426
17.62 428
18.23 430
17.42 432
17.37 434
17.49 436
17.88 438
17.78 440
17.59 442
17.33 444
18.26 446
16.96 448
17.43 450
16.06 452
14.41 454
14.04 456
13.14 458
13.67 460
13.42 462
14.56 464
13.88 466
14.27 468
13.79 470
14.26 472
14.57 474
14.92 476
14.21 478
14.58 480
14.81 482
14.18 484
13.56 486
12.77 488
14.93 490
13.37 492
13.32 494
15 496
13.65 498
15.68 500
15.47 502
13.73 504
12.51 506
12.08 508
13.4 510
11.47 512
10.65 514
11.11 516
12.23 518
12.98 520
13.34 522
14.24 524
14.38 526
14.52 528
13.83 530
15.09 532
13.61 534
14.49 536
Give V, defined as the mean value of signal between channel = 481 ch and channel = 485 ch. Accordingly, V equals 14.5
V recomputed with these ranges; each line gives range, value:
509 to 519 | 11.8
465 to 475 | 14.2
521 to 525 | 13.8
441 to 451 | 17.5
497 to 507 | 14.2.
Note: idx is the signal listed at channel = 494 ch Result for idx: 13.32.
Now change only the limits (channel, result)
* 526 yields 14.38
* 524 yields 14.24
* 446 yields 18.26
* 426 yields 16.33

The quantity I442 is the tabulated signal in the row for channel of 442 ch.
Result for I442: 17.59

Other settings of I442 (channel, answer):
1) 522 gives 13.34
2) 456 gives 14.04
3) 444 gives 17.33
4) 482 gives 14.81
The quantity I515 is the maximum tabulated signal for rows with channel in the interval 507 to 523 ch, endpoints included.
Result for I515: 13.4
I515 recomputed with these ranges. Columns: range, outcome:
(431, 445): 17.88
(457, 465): 14.56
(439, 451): 18.26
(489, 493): 14.93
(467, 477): 14.92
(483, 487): 14.18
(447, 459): 17.43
